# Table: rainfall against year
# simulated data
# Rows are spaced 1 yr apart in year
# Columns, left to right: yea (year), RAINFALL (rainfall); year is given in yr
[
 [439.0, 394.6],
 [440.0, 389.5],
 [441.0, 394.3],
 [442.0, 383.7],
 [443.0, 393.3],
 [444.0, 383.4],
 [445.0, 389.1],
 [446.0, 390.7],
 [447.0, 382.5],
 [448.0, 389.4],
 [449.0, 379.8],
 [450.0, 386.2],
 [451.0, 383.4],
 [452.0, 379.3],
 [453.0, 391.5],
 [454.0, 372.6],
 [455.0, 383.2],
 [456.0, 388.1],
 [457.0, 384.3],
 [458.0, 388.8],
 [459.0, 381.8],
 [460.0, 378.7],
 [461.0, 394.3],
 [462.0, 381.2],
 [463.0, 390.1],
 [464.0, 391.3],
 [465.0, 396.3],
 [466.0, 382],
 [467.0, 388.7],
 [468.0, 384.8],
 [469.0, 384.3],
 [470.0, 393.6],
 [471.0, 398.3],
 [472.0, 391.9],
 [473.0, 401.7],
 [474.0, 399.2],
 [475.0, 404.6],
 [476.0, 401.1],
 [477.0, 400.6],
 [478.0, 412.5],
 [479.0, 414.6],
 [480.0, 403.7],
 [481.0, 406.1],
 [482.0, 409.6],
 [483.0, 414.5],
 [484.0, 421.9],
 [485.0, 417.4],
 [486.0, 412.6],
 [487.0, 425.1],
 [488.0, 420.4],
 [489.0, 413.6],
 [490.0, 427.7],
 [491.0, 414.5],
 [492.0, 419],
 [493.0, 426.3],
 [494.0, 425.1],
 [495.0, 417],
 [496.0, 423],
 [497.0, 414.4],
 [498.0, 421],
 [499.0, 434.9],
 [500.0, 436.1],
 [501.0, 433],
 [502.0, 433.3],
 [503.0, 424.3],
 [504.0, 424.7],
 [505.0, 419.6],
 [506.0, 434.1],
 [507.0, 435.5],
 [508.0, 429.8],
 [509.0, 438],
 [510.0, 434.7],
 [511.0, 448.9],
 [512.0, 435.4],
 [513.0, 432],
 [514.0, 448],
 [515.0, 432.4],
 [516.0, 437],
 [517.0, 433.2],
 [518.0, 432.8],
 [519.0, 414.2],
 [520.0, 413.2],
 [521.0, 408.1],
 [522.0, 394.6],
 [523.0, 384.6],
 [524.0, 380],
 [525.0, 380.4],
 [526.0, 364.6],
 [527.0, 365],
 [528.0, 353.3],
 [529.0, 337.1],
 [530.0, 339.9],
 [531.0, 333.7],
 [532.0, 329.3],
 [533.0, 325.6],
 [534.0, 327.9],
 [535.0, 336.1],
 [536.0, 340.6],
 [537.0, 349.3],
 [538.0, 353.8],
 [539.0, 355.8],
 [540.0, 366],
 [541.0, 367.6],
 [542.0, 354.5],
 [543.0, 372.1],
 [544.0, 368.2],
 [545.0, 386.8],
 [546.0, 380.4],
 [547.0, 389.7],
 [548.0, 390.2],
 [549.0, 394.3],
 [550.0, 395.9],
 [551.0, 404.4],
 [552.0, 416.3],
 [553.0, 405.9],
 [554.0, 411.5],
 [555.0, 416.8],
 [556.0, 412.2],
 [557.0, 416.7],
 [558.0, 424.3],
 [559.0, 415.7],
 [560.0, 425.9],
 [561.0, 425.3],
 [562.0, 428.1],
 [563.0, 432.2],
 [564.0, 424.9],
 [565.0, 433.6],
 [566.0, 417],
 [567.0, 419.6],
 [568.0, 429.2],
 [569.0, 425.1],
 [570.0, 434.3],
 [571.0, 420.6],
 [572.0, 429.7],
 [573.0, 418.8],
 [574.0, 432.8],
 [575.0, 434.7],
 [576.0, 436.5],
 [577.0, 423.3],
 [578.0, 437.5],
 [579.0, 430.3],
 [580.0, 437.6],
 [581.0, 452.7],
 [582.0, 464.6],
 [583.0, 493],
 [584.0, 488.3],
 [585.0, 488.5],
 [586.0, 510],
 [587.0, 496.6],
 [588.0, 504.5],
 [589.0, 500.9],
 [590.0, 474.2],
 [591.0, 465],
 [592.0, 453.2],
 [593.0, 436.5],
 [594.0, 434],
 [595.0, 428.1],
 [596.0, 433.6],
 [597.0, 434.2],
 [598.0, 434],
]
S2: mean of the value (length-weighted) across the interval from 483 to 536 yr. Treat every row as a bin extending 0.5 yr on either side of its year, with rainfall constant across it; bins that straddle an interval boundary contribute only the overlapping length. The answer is 406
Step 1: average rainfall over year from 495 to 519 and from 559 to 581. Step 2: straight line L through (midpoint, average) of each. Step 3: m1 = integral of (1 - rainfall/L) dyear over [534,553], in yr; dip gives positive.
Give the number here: 2.5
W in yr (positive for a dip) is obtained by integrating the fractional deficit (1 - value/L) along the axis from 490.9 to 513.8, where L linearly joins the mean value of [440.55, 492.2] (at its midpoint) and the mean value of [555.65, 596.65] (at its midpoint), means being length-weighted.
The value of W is -0.9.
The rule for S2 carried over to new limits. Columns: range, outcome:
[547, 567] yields 415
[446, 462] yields 384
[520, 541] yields 358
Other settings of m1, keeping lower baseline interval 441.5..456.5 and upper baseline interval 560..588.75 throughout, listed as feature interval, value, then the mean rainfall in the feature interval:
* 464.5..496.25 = -0.6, 408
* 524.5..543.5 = 3.4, 350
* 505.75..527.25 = 0.0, 418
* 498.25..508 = -0.5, 430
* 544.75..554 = 0.8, 397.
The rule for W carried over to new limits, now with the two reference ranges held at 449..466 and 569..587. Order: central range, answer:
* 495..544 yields 2.6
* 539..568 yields 2.2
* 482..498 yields -0.7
